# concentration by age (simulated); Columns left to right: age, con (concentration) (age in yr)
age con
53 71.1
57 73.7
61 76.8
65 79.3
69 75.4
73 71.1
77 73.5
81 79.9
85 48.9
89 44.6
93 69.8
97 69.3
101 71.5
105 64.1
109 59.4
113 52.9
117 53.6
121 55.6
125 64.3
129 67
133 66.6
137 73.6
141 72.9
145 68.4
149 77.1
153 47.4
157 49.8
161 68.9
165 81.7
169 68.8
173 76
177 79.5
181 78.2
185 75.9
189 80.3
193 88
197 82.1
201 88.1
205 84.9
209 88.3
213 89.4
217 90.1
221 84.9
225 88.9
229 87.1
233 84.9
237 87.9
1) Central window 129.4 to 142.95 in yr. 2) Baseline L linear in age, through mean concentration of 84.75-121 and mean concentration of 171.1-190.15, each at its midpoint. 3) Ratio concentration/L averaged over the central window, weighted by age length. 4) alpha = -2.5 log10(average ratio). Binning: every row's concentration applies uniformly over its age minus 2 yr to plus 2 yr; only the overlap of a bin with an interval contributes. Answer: -0.05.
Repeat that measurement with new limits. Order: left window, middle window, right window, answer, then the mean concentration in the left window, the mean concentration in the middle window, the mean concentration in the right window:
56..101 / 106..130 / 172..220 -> 0.25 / 69.3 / 58.7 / 83.6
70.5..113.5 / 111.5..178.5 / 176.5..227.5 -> 0.13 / 64.6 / 66.1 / 84.7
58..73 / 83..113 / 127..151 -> 0.21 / 76.1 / 60.5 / 70.9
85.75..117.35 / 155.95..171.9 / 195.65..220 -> 0.11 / 60.6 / 68.8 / 87.2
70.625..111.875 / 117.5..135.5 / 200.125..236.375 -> 0.14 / 65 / 62.8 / 87.4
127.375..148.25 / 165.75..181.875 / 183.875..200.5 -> 0.03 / 70.2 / 75.9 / 82.5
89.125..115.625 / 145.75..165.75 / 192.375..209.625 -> 0.18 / 62.8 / 64.1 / 86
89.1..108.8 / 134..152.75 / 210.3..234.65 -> 0.05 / 65.5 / 70.3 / 87.6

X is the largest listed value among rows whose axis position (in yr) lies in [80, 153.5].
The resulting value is 79.9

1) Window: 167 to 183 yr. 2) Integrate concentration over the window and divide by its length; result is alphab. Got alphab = 75.6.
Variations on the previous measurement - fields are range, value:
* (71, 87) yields 68.3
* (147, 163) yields 60.8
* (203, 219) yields 88.2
